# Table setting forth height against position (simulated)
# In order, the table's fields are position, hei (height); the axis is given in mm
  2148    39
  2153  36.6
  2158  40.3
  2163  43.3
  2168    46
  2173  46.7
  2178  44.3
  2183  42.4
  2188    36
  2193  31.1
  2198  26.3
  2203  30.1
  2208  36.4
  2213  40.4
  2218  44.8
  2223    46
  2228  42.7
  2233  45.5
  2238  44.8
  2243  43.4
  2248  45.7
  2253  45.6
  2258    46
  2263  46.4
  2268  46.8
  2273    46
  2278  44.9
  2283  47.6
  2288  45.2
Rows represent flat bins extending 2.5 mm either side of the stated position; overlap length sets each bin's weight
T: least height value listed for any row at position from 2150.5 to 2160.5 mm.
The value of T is 36.6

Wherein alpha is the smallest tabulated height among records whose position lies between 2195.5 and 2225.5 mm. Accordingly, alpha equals 26.3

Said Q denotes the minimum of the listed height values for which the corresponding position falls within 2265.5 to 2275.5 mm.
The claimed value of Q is 46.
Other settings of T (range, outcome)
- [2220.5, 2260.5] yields 42.7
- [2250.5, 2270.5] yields 45.6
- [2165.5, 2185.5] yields 42.4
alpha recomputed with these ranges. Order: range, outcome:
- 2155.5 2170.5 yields 40.3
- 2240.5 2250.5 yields 43.4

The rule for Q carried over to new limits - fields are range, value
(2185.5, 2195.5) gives 31.1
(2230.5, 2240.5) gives 44.8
